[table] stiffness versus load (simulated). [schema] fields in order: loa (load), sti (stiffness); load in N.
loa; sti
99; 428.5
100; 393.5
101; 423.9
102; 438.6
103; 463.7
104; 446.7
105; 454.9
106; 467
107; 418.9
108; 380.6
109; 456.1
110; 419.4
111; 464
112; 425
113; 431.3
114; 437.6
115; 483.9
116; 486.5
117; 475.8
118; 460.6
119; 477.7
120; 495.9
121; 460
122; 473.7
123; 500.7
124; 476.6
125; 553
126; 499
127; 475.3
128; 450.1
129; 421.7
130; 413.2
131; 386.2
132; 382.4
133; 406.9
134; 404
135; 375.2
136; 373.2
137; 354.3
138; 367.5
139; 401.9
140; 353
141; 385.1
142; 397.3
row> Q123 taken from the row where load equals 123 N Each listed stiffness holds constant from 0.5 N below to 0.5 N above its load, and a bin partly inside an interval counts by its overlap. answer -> 500.7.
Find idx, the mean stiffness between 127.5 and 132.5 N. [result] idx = 411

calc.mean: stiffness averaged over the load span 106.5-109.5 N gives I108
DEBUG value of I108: 419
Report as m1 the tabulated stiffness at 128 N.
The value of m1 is 450.1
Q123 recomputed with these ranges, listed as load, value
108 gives 380.6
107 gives 418.9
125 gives 553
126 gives 499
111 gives 464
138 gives 367.5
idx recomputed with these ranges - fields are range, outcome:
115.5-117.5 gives 481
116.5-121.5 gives 474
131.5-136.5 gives 388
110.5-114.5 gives 439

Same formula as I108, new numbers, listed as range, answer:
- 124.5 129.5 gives 480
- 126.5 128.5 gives 463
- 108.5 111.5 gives 446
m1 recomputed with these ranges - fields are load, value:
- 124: 476.6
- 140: 353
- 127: 475.3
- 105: 454.9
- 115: 483.9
